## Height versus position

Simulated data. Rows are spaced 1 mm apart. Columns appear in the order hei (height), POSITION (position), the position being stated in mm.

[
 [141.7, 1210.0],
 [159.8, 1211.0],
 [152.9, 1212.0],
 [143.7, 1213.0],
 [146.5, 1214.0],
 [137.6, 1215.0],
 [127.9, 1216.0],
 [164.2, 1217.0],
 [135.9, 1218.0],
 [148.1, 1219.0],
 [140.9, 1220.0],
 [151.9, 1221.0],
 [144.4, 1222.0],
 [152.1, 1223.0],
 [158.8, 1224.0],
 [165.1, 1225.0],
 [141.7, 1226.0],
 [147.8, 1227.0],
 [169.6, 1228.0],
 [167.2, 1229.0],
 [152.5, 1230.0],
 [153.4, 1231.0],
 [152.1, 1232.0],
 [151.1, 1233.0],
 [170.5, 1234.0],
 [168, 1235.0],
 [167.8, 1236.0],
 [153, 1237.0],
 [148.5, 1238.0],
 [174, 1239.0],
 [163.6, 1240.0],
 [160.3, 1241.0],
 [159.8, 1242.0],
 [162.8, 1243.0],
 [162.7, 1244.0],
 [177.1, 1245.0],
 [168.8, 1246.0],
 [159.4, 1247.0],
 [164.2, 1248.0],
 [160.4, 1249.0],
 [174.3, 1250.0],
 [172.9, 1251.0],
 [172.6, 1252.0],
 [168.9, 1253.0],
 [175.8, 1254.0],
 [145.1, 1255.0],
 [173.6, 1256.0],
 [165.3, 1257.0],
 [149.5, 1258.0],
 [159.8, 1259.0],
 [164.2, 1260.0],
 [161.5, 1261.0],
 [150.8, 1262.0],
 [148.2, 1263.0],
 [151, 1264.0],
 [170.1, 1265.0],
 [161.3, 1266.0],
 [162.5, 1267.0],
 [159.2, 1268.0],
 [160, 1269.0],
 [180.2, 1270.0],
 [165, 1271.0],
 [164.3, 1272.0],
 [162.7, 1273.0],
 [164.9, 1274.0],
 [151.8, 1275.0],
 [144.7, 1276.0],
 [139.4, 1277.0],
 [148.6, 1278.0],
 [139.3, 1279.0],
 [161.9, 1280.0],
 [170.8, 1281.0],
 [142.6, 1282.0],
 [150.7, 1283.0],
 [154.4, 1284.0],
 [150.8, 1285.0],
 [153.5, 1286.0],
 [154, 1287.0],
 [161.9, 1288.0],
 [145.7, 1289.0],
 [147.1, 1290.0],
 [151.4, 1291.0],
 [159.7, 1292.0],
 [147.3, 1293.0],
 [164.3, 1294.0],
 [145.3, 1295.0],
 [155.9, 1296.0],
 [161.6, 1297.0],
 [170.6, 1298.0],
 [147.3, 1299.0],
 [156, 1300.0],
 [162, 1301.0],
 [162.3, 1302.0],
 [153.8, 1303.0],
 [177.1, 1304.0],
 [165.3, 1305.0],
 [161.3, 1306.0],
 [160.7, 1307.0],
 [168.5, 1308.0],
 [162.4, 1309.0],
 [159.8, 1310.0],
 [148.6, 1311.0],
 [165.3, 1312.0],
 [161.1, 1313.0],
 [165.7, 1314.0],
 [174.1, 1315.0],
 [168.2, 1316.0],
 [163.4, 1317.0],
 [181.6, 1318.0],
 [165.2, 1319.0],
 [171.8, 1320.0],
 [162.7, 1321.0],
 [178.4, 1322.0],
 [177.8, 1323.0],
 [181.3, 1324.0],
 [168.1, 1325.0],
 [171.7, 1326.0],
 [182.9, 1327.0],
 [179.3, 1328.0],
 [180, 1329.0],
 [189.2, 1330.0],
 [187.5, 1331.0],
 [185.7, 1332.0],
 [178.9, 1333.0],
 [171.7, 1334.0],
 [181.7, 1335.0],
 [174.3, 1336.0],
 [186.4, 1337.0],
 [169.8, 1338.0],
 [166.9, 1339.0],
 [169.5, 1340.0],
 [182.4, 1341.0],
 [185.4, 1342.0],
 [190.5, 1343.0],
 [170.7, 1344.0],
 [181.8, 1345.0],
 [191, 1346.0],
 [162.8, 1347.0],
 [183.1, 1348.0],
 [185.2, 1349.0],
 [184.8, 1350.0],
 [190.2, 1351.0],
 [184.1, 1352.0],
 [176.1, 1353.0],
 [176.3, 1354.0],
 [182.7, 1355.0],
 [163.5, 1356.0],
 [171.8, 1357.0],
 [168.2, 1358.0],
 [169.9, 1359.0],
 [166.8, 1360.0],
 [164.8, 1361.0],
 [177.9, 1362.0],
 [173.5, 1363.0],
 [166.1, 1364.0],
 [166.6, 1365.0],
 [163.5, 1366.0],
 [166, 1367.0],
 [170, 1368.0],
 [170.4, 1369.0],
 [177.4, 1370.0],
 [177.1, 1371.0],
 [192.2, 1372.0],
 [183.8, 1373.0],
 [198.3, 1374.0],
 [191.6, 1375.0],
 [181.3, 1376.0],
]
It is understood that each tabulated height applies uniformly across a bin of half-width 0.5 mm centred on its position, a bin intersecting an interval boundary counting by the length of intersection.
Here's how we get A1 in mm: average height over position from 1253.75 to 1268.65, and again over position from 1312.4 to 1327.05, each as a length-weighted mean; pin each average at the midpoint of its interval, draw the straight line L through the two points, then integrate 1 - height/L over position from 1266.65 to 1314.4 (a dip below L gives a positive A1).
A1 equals 2.2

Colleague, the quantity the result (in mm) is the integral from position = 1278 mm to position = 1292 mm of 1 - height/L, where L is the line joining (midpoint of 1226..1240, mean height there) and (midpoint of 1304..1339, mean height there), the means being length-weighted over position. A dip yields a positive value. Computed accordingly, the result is 1.2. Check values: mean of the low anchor 159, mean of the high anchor 172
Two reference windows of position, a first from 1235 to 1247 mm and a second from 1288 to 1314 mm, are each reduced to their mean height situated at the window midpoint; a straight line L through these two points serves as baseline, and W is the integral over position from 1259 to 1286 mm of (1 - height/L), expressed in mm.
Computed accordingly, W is 0.7 mm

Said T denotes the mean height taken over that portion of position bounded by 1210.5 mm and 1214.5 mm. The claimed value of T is 151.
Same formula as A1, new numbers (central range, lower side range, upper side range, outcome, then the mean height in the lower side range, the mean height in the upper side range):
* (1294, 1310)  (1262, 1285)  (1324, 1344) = 0.6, 157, 179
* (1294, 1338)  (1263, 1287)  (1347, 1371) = -1.1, 157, 174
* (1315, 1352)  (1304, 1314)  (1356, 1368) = -2.8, 162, 168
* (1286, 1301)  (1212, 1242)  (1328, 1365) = 1.1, 154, 177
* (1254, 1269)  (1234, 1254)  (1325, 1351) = 0.8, 166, 180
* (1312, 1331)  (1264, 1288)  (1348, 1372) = -0.8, 157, 174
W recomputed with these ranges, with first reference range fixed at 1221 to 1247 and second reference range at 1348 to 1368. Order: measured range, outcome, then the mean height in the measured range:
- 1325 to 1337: -0.66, 180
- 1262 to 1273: 0.11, 162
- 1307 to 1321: 0.26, 166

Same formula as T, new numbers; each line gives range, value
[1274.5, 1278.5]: 146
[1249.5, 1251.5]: 174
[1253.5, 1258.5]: 162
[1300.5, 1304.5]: 164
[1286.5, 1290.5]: 152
